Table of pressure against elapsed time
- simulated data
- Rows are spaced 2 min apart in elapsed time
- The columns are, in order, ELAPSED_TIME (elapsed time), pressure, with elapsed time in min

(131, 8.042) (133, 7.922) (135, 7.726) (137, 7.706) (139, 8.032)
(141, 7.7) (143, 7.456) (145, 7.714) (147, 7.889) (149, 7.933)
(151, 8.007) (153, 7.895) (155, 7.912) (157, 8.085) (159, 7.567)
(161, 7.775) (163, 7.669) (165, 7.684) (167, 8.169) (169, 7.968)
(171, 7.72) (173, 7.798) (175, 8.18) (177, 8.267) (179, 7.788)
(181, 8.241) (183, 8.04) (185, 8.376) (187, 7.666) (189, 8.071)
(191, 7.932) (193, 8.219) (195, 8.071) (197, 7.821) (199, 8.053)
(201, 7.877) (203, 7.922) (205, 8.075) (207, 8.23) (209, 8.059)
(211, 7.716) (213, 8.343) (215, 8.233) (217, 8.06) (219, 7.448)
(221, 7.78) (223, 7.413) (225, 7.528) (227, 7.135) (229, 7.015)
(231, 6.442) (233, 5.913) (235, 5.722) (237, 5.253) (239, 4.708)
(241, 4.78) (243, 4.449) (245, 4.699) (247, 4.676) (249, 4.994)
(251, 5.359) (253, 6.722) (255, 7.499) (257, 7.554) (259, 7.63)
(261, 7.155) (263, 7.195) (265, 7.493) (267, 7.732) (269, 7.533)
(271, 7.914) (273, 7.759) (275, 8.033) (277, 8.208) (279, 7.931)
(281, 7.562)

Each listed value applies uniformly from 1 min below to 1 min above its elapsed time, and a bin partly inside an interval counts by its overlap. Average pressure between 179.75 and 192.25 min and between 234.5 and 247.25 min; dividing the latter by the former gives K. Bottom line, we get 0.61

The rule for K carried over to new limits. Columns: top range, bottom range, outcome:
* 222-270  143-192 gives 0.80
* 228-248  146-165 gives 0.68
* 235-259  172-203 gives 0.70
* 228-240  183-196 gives 0.73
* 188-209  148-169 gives 1.02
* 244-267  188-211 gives 0.81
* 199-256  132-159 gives 0.86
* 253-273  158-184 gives 0.95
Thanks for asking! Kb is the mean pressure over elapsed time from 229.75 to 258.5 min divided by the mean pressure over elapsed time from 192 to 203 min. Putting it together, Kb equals 0.71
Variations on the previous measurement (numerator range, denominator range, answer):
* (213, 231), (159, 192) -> 0.95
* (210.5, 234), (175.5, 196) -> 0.92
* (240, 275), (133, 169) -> 0.84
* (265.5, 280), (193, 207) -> 0.98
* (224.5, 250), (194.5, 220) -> 0.70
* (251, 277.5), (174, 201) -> 0.93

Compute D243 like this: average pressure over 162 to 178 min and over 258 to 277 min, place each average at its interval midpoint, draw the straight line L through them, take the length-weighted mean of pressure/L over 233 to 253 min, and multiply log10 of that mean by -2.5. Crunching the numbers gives 0.450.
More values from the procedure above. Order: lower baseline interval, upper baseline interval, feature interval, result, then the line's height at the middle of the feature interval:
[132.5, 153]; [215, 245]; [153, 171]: -0.05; 7.5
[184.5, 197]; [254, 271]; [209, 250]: 0.20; 7.74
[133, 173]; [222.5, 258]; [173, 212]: -0.15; 6.99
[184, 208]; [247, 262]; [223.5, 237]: 0.10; 7.17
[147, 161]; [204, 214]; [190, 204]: 0.01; 8.04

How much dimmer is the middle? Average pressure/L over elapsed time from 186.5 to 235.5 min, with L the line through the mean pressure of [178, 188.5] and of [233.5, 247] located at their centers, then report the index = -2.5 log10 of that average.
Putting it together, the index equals -0.18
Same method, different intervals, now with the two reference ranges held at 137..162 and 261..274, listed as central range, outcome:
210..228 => -0.01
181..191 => -0.04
